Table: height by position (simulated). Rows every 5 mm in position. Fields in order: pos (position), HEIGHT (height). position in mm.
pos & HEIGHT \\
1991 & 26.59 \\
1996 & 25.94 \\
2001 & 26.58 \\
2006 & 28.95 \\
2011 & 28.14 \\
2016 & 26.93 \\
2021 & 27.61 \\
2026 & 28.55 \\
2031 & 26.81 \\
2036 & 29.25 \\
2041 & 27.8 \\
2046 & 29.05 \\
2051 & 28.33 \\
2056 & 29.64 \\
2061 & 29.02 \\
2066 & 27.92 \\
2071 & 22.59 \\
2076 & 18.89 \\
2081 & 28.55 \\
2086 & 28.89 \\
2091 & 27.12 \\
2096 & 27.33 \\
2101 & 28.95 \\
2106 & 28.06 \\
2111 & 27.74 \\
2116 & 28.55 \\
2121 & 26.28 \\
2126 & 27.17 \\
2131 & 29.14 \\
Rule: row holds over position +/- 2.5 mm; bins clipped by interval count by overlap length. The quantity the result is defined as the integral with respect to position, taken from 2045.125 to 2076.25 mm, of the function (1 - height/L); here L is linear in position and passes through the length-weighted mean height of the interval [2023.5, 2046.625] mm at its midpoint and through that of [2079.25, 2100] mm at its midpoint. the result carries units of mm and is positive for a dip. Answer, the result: 1.4 mm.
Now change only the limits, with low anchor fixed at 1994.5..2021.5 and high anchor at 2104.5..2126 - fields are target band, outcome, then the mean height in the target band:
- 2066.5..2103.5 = 1.9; 26.1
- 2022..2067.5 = -1.7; 28.5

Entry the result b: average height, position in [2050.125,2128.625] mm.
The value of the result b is 27.2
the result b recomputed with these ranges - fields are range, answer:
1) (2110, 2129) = 27.5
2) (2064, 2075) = 24.3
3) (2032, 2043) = 28.3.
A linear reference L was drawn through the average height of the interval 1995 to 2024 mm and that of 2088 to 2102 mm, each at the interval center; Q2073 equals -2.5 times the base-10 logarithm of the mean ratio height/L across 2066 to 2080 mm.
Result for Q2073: 0.206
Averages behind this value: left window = 27.5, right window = 27.7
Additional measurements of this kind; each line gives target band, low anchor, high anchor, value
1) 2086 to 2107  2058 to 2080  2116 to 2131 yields -0.07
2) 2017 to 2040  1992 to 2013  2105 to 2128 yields -0.02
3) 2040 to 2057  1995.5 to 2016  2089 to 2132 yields -0.04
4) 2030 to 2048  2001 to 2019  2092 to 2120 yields -0.02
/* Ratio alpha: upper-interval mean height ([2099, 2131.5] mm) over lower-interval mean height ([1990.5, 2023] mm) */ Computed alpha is 1.02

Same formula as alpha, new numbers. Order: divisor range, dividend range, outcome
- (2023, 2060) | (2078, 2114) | 0.98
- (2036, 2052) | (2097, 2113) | 0.99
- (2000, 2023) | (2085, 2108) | 1.01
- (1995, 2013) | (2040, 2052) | 1.04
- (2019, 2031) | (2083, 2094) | 1.01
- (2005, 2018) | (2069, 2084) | 0.84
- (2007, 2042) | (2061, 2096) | 0.93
